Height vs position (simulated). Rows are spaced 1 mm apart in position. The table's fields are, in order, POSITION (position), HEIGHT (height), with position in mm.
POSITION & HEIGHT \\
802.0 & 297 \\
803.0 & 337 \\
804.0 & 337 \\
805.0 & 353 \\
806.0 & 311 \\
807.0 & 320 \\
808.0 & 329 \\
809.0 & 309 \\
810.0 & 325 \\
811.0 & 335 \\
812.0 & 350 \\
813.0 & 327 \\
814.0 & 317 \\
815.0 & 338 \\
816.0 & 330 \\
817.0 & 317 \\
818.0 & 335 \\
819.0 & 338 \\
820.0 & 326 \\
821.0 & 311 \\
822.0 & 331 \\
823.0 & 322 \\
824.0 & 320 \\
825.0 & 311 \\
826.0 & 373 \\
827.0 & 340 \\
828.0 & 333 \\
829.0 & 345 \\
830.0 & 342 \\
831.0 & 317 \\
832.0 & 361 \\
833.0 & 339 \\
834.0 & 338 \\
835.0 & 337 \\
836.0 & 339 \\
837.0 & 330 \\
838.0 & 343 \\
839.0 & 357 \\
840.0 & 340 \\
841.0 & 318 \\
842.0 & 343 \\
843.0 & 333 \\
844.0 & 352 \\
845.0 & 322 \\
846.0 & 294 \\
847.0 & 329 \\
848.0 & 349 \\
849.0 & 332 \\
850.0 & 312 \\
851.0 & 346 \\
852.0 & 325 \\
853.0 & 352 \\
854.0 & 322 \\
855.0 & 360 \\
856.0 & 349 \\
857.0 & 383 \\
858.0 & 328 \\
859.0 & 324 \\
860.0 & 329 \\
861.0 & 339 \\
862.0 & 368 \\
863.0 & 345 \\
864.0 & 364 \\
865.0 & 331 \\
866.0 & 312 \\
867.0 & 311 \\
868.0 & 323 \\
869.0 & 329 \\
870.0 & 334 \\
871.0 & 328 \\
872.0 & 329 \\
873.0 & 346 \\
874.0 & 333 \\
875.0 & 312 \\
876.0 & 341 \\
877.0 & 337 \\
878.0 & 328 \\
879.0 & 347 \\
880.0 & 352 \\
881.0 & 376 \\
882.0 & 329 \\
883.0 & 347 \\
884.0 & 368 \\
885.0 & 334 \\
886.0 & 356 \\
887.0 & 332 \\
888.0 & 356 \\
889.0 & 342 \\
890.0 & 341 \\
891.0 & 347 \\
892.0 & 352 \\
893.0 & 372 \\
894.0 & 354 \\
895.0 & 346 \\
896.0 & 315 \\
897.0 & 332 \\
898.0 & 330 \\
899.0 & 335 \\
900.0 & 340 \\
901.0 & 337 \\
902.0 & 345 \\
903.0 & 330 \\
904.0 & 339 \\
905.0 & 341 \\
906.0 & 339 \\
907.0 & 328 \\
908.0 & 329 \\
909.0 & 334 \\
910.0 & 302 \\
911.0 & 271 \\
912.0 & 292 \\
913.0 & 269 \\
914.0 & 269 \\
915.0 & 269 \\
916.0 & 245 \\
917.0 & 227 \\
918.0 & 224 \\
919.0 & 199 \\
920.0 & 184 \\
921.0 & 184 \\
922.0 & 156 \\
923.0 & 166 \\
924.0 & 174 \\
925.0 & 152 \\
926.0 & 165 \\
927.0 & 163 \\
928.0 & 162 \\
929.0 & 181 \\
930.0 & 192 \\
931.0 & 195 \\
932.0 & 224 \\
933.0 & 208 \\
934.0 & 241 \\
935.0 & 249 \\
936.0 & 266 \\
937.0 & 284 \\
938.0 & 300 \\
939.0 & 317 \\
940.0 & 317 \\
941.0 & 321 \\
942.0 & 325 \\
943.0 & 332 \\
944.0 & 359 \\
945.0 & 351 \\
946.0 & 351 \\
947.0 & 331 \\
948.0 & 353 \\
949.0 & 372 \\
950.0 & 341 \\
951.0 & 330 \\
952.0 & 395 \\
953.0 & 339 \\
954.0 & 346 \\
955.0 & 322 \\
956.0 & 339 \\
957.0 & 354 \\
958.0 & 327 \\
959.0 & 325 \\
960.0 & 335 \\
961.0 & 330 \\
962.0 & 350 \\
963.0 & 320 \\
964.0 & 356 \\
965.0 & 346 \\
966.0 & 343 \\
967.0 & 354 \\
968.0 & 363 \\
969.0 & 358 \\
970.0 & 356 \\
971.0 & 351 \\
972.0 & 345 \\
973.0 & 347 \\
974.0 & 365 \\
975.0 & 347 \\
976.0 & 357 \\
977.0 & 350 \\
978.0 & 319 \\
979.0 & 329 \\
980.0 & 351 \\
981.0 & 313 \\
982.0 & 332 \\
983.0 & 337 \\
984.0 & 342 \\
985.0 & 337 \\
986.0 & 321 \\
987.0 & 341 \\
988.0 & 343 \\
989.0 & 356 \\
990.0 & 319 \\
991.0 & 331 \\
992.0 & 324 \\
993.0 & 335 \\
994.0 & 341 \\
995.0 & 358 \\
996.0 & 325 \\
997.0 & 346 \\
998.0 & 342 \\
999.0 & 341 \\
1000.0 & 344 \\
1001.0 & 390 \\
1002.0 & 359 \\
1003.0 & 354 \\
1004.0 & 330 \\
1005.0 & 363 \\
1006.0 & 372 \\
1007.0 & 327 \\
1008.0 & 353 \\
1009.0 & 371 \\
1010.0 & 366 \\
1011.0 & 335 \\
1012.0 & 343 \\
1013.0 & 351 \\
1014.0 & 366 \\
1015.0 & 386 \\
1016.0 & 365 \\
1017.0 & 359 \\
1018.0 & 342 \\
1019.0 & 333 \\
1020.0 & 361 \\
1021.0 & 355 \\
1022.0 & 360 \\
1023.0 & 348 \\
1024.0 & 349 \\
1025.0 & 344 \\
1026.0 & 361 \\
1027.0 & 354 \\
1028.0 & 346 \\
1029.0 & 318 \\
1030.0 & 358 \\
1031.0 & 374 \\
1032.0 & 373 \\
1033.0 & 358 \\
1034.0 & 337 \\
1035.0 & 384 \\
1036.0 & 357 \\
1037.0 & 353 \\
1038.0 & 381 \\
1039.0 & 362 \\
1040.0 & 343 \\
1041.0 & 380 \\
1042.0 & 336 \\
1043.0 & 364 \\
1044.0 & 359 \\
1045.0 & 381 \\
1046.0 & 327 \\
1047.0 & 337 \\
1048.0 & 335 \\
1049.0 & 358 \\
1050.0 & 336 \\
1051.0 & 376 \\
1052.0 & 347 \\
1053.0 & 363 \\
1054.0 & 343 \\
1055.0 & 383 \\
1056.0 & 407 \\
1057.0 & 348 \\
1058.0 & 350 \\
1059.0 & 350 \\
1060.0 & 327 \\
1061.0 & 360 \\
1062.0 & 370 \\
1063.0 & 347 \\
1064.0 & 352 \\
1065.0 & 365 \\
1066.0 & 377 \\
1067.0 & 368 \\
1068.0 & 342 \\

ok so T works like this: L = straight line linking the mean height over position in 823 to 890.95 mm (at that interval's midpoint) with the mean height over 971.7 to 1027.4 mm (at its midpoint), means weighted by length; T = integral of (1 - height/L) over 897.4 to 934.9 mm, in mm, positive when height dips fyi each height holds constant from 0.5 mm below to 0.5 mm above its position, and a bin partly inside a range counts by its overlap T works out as 9.8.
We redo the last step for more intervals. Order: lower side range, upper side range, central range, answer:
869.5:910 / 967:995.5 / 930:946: 2.6 mm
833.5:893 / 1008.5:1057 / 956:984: 0.6 mm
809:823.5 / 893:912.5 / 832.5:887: -1.5 mm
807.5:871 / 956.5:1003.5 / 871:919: 1.8 mm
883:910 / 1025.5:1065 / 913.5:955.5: 9.9 mm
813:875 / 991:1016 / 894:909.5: 0.2 mm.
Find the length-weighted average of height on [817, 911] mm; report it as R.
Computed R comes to 337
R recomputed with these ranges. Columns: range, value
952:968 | 342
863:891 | 339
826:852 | 336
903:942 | 249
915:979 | 293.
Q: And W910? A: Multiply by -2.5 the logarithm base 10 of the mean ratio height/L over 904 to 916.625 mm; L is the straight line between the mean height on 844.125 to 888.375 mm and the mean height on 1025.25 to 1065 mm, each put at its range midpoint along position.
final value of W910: 0.14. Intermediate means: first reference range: 338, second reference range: 356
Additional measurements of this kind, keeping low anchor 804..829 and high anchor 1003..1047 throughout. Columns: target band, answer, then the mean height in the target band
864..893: -0.007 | 339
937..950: 0.036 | 334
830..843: -0.020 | 338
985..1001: 0.037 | 339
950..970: 0.010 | 344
